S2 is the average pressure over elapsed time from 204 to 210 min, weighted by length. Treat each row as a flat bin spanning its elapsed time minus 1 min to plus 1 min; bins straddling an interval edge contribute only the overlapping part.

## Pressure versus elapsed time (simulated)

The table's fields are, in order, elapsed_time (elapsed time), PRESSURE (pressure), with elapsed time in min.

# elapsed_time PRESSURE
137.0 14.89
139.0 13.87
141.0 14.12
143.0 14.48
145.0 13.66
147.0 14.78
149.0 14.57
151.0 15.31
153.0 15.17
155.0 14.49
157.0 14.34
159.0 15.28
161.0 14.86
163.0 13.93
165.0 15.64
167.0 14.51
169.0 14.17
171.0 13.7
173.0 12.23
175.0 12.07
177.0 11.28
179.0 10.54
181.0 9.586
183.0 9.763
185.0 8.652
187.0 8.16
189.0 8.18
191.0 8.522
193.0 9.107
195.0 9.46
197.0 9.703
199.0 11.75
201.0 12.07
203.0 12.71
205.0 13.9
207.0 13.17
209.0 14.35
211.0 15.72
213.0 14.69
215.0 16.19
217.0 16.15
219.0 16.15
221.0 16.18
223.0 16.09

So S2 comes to 13.8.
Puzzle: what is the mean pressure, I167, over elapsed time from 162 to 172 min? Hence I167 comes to 14.4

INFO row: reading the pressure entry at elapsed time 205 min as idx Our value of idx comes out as 13.9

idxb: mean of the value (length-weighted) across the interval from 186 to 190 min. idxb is 8.17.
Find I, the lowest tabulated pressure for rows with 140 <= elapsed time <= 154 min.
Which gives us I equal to 13.66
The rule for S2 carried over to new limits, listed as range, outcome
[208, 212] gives 15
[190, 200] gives 9.71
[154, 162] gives 14.7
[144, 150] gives 14.3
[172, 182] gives 11.1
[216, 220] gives 16.1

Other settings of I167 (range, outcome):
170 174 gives 13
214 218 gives 16.2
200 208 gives 13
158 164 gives 14.7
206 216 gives 14.8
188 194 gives 8.6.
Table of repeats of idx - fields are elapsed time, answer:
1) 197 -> 9.703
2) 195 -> 9.46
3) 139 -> 13.87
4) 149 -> 14.57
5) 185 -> 8.652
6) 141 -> 14.12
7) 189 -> 8.18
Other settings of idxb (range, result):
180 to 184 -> 9.67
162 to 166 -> 14.8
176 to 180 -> 10.9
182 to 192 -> 8.66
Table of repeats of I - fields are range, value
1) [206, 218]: 13.17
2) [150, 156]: 14.49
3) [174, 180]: 10.54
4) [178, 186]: 8.652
